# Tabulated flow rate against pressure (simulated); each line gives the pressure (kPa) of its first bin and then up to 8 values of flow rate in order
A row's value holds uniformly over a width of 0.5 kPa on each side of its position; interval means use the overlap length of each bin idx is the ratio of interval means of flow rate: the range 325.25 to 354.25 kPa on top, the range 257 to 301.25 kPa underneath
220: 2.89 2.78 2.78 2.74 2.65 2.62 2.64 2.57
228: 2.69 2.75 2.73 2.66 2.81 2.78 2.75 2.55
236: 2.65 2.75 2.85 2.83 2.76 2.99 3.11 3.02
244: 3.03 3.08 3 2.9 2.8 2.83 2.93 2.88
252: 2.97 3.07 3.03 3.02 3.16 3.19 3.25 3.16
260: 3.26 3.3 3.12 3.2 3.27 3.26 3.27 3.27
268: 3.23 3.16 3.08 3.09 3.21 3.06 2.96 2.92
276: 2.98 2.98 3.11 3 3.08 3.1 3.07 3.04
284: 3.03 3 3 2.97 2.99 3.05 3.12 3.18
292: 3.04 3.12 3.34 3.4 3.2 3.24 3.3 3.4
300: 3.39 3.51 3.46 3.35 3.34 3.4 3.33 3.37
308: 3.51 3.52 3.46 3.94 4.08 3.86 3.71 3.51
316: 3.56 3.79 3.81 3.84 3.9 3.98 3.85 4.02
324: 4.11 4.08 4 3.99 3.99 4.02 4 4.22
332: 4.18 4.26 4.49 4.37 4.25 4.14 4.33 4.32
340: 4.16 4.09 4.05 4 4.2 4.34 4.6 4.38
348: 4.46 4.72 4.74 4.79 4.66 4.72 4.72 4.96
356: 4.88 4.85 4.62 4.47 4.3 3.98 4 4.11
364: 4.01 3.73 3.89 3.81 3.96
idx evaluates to 1.4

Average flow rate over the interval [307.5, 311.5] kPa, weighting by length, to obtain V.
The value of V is 3.61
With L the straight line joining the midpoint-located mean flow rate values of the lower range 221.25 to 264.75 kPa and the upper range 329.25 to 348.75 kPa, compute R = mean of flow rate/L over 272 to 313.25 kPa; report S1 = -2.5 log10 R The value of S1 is 0.12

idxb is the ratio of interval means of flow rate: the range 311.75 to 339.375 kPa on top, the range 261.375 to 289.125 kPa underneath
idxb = 1.3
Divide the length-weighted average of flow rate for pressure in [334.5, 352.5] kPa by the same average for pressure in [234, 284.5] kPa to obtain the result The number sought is 1.44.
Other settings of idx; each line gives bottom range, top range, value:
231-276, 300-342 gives 1.29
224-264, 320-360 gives 1.48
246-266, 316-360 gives 1.39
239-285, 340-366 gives 1.43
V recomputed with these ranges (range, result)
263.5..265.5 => 3.26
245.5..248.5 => 2.9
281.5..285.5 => 3.03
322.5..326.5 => 4.05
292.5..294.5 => 3.23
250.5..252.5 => 2.92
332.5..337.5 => 4.3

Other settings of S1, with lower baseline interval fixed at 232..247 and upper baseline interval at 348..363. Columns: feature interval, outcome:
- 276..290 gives 0.158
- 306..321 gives 0.074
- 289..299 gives 0.144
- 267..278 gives 0.093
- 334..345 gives 0.033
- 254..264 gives -0.009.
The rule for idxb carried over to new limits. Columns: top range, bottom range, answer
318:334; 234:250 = 1.40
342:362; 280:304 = 1.42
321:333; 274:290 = 1.34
